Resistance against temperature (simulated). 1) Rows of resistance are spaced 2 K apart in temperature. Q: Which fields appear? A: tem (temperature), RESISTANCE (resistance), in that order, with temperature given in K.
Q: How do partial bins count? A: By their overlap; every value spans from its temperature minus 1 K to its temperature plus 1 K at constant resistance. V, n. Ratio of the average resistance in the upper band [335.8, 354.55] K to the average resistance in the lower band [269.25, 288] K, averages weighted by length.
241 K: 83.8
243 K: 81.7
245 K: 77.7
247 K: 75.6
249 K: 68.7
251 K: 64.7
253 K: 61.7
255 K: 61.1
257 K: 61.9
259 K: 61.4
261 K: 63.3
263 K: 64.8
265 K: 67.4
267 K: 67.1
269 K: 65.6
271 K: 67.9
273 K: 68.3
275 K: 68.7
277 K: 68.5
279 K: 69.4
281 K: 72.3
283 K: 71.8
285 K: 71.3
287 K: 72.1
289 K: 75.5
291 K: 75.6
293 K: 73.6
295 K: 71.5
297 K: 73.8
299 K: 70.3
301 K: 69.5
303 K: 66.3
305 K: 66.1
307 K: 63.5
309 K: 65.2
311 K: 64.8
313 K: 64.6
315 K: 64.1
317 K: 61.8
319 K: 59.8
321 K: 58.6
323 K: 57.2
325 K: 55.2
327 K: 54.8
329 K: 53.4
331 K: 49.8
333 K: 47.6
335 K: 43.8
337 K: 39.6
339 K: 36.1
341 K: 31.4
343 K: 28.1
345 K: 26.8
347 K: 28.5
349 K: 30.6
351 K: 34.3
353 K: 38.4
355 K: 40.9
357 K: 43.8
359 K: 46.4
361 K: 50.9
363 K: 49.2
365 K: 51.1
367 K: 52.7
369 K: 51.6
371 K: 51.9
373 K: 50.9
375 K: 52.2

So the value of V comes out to 0.47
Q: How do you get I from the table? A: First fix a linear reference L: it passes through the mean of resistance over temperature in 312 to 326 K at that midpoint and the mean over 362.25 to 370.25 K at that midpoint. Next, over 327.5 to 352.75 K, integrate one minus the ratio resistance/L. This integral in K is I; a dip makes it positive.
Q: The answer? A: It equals 8.3 K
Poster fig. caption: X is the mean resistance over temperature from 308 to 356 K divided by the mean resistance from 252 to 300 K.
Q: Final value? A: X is 0.69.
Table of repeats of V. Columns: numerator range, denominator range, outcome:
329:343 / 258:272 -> 0.63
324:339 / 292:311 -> 0.70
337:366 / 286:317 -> 0.56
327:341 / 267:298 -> 0.63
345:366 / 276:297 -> 0.56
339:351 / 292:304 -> 0.42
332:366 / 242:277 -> 0.58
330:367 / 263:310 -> 0.58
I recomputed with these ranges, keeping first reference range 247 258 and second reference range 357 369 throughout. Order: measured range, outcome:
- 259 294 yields -4.6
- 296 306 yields -1.9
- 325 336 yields 0.8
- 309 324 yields -1.5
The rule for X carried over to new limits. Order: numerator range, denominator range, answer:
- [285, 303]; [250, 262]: 1.16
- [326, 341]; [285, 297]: 0.62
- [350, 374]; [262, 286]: 0.68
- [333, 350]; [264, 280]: 0.50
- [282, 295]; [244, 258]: 1.09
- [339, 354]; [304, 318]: 0.49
